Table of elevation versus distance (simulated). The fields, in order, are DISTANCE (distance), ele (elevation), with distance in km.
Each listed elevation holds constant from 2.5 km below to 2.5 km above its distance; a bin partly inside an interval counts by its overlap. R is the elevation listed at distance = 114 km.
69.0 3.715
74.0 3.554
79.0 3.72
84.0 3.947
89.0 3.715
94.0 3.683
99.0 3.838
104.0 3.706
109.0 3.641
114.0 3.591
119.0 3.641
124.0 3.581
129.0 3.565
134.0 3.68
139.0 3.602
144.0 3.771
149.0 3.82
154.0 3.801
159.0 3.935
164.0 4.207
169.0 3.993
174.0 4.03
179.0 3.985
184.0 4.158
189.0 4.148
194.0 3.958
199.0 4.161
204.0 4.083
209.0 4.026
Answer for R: 3.591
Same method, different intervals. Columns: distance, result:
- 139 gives 3.602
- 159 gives 3.935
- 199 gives 4.161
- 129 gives 3.565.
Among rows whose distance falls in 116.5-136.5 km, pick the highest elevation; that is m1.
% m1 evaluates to 3.68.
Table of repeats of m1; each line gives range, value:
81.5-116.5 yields 3.947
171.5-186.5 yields 4.158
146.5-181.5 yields 4.207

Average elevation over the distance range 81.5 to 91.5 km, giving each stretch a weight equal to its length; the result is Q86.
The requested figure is 3.83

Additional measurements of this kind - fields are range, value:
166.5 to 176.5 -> 4.01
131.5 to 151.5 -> 3.72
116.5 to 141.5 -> 3.61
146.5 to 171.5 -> 3.95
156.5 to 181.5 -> 4.03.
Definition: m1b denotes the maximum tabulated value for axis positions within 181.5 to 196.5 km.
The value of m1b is 4.158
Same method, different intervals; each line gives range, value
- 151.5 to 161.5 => 3.935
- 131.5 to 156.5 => 3.82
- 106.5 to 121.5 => 3.641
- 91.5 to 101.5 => 3.838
